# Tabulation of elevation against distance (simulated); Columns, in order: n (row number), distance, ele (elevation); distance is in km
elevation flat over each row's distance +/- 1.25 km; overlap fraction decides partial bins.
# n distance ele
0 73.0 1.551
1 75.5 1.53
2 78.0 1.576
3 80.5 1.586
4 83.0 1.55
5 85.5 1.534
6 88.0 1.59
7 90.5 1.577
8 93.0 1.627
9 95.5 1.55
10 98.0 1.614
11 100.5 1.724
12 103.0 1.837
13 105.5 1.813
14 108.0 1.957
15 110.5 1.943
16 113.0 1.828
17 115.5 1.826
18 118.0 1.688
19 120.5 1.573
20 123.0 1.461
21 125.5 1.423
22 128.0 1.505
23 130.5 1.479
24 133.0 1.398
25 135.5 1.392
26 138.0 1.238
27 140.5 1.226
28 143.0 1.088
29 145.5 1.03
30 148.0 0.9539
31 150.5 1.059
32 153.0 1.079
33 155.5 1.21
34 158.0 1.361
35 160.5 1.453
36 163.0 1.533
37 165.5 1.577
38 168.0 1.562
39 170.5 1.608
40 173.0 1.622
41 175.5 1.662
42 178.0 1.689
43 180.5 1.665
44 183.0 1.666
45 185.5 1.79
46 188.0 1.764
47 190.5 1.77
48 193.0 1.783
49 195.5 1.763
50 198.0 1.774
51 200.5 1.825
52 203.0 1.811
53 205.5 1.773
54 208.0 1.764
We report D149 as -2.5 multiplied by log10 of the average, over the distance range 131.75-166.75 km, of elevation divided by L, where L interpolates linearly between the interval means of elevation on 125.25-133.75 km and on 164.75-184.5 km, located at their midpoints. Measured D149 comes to 0.22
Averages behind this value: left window 1.46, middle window 1.26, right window 1.63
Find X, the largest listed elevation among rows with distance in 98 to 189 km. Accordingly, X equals 1.957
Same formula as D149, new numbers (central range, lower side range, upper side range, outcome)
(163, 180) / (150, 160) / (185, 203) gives -0.12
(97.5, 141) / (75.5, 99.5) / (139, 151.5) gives -0.23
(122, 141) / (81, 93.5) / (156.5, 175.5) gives 0.12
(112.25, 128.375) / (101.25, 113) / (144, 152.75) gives -0.01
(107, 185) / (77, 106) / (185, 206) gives 0.16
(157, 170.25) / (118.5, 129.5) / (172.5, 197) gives 0.10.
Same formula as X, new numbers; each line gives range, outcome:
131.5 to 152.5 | 1.398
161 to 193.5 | 1.79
